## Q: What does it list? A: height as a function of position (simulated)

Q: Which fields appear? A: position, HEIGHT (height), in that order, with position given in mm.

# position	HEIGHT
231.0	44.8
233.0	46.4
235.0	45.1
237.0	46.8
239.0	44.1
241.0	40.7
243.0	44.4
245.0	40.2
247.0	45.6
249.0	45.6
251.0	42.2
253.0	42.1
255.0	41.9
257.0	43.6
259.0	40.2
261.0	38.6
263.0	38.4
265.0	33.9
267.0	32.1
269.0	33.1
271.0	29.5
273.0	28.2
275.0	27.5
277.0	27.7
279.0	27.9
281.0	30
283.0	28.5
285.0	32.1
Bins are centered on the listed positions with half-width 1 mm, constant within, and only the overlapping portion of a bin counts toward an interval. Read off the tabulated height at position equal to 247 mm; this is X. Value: 45.6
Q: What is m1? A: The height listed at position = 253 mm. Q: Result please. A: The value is 42.1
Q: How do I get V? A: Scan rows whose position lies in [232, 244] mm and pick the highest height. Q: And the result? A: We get 46.8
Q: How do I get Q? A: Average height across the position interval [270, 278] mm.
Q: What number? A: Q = 28.2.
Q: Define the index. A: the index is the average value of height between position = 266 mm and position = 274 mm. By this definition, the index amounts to 30.7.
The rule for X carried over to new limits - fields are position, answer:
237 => 46.8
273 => 28.2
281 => 30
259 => 40.2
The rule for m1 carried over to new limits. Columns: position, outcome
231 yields 44.8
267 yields 32.1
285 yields 32.1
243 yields 44.4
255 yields 41.9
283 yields 28.5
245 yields 40.2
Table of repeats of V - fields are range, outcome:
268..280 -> 33.1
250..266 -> 43.6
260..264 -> 38.6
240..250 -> 45.6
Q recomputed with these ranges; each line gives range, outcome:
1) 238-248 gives 43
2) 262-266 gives 36.1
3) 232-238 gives 46.1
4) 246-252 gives 44.5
